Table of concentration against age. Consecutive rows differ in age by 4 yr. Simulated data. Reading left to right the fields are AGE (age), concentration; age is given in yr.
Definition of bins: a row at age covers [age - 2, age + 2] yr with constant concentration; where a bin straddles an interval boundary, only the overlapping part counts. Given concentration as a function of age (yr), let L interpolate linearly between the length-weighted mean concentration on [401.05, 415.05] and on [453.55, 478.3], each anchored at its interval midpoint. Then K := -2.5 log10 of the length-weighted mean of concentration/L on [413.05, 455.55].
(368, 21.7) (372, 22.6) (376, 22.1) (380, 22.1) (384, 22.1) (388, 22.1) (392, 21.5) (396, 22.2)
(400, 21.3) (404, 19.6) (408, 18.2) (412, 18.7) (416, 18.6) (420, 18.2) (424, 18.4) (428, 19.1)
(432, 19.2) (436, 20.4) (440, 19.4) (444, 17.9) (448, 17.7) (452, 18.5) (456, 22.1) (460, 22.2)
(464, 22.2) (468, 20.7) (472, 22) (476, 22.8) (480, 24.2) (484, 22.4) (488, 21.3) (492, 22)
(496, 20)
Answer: 0.08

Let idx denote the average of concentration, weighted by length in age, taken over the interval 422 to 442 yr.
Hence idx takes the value 19.3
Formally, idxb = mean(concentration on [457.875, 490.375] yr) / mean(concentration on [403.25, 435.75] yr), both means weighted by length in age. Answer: 1.18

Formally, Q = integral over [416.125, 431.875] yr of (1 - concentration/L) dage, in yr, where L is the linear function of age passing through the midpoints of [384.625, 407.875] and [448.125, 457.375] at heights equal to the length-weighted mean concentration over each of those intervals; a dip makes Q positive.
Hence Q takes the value 1.4 yr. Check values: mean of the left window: 21.1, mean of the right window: 19.7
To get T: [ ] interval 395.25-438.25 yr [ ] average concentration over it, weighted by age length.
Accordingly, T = 19.4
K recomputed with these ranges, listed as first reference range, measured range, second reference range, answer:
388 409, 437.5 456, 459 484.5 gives 0.16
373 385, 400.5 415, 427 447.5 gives 0.09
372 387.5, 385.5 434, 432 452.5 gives 0.04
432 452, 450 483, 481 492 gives -0.06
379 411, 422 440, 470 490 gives 0.13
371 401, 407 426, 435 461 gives 0.13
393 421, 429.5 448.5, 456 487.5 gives 0.10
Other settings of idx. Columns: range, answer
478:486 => 23.3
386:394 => 21.8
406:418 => 18.5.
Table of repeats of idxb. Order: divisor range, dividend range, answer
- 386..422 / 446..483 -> 1.07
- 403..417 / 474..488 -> 1.22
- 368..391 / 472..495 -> 1.01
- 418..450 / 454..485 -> 1.19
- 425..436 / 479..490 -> 1.16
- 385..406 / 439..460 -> 0.91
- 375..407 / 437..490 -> 0.98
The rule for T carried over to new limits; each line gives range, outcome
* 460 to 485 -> 22.4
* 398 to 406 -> 20.5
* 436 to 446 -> 19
